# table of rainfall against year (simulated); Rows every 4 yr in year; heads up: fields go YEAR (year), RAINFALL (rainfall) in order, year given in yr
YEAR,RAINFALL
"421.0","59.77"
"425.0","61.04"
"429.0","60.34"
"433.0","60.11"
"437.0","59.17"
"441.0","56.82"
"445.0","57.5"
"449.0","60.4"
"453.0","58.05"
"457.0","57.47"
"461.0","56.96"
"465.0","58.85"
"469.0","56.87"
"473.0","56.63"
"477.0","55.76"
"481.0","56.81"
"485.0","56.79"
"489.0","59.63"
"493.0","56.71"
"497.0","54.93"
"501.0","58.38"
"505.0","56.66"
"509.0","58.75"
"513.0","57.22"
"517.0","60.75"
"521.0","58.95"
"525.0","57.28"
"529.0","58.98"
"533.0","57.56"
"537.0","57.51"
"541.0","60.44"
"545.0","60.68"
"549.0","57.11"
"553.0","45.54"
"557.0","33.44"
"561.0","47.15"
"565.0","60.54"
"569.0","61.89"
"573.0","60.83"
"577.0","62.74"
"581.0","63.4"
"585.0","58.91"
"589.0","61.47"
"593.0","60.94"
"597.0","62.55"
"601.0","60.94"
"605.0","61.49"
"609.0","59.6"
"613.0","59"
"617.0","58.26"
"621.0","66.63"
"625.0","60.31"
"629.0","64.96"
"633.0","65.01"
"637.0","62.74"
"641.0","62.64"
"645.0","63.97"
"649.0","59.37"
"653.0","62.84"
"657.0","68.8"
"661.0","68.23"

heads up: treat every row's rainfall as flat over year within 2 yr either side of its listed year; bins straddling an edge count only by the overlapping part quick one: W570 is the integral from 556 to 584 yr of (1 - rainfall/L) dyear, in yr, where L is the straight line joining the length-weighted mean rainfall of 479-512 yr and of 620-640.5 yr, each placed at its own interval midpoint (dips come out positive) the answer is 2.0 yr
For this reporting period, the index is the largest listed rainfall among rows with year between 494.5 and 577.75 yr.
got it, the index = 62.74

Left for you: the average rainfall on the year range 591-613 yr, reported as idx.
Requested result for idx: 60.9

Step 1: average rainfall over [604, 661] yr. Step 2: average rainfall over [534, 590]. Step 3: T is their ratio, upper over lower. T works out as 1.11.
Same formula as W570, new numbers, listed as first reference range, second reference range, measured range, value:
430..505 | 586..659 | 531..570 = 4.0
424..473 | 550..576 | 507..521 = -1.0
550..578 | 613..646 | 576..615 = -2.3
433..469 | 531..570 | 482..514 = -0.7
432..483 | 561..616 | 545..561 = 3.3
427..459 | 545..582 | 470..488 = 0.3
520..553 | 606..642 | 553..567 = 2.9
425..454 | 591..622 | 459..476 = 0.6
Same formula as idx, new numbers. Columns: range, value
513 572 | 55.7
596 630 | 61.4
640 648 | 62.9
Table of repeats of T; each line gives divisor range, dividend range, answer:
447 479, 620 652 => 1.09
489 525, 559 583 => 1.03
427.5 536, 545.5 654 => 1.03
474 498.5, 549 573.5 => 0.91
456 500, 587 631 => 1.08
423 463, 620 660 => 1.08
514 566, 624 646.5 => 1.15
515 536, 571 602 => 1.05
